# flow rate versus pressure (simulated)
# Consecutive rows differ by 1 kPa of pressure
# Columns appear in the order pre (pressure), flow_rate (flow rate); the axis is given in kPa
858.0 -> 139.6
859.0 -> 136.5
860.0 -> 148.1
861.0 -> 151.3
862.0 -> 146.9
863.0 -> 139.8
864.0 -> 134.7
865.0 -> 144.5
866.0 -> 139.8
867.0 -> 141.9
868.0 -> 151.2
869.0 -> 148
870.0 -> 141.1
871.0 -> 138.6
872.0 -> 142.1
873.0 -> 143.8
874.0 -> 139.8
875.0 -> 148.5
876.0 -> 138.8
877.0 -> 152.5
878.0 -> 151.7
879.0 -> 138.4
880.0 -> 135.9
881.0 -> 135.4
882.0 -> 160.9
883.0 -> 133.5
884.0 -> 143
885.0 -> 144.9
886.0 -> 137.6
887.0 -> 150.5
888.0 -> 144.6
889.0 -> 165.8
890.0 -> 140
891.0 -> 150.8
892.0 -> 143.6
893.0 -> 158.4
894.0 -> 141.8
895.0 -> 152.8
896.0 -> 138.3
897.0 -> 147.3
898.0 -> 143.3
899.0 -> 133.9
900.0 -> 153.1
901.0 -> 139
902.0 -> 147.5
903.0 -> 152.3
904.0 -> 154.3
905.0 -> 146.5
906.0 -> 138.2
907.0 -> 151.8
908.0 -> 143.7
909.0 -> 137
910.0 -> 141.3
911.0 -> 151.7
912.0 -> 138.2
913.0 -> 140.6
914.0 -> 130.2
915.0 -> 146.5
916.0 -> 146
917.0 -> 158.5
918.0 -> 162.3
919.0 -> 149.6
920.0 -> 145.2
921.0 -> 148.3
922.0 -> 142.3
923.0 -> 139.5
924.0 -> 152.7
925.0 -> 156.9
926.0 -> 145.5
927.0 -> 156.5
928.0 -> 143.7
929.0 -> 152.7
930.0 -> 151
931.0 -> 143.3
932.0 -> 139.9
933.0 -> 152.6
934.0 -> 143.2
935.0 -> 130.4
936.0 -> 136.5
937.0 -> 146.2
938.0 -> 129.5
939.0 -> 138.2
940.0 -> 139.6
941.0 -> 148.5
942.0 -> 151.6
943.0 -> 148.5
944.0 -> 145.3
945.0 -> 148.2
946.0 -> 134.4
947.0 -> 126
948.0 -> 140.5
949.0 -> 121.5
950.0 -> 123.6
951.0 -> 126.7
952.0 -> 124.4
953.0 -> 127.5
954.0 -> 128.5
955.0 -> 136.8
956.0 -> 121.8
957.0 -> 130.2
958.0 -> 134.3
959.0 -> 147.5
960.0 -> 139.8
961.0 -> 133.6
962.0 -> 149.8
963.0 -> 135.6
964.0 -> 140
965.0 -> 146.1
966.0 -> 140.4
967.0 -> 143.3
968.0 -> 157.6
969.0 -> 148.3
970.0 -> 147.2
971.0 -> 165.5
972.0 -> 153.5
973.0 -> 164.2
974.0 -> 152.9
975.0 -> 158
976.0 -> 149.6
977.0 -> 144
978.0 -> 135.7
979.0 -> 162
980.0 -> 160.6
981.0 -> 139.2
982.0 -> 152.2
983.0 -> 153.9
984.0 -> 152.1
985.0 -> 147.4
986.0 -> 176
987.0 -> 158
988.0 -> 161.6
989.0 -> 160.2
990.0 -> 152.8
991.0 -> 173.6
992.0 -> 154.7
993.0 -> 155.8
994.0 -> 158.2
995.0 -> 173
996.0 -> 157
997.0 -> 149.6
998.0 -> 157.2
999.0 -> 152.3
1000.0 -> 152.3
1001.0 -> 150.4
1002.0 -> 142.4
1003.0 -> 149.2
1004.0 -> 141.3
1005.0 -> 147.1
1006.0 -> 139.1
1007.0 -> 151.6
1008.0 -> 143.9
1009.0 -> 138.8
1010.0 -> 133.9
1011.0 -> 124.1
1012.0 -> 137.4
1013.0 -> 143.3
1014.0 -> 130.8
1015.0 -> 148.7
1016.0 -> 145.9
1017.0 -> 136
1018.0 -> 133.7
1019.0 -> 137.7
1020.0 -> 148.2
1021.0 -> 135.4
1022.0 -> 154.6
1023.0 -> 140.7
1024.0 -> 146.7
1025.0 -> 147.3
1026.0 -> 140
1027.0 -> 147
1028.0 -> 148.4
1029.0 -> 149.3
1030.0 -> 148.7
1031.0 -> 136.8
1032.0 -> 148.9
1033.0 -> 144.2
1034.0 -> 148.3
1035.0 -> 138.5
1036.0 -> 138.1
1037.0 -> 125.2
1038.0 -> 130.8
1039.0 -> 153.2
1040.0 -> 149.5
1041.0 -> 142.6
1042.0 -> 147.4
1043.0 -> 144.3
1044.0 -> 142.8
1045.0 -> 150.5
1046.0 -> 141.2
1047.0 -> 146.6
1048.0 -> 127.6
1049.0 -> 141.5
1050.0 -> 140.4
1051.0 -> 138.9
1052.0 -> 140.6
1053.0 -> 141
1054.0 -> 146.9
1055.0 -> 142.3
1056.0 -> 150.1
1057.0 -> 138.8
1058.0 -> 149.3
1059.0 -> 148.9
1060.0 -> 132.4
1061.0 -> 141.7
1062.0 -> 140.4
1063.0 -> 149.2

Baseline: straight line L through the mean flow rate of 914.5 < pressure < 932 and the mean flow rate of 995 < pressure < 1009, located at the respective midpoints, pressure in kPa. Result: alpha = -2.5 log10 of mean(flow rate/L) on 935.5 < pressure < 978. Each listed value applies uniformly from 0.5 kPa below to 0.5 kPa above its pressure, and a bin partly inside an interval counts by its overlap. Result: 0.06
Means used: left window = 149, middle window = 141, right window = 149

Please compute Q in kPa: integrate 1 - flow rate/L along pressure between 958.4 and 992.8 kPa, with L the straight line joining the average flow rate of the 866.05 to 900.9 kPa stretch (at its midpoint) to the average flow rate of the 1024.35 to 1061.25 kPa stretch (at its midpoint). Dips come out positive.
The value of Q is -1.88 kPa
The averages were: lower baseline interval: 145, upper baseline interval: 143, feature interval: 152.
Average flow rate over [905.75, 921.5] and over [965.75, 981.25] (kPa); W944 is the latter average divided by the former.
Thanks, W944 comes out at 1.04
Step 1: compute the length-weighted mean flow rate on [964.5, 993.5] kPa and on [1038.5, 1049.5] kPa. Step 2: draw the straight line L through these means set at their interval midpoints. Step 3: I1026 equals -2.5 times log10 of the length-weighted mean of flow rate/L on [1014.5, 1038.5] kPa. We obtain 0.03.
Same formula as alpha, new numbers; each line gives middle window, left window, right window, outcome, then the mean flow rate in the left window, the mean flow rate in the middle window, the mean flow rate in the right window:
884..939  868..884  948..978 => -0.02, 144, 146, 141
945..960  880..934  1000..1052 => 0.11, 146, 131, 142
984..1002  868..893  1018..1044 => -0.10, 145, 158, 143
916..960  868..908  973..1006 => 0.06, 145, 141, 154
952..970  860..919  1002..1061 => 0.04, 145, 139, 142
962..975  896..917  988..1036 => -0.03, 144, 150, 147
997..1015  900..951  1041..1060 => 0.00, 144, 144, 143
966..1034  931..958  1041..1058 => -0.07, 136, 149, 143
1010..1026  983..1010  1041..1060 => 0.07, 153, 140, 143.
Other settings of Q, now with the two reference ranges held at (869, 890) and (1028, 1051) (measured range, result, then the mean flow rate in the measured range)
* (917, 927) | -0.4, 150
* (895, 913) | -0.1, 145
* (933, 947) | 0.2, 141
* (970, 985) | -1.0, 153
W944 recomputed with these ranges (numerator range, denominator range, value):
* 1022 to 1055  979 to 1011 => 0.94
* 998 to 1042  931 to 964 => 1.04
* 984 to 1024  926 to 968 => 1.07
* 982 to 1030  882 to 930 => 1.01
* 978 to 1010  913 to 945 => 1.05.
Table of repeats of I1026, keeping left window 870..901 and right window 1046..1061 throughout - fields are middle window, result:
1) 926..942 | 0.001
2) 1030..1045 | -0.005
